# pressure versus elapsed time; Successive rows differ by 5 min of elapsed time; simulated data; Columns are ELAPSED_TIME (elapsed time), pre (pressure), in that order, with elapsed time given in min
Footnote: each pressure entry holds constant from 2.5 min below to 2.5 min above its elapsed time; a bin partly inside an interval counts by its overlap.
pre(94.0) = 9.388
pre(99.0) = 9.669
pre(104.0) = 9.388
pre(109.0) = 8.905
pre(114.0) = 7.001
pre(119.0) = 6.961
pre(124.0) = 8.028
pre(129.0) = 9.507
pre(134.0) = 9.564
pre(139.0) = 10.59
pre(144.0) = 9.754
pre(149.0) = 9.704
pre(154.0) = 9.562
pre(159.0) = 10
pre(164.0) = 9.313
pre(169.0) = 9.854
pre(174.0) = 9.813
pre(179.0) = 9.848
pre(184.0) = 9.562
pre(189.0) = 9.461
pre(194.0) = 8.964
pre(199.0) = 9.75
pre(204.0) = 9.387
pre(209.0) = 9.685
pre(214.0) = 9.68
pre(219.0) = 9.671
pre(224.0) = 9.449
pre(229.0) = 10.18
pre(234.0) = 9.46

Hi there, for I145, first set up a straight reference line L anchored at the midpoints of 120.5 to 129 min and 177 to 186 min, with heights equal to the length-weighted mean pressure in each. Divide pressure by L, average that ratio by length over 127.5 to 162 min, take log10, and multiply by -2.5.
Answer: -0.12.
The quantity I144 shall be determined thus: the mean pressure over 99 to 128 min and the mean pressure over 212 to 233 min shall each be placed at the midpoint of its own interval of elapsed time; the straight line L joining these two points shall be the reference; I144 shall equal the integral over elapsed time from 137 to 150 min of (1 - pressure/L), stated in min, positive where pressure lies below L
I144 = -2.0 min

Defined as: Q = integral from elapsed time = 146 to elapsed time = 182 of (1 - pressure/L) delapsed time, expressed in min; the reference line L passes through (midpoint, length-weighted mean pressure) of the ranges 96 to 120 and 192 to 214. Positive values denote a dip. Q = -2.6 min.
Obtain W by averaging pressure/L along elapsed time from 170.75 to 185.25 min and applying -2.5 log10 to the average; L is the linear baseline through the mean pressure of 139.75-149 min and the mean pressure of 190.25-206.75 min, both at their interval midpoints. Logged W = -0.02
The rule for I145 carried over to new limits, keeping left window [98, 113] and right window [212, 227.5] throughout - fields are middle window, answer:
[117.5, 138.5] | 0.05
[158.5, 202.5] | -0.02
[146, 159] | -0.05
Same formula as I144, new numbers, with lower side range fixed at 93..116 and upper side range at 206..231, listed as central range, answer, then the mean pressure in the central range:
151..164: -0.6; 9.69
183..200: 0.2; 9.4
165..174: -0.4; 9.75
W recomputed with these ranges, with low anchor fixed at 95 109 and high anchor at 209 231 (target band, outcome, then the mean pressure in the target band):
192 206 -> 0.03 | 9.38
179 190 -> 0.00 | 9.59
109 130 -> 0.20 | 7.88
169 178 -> -0.03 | 9.83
